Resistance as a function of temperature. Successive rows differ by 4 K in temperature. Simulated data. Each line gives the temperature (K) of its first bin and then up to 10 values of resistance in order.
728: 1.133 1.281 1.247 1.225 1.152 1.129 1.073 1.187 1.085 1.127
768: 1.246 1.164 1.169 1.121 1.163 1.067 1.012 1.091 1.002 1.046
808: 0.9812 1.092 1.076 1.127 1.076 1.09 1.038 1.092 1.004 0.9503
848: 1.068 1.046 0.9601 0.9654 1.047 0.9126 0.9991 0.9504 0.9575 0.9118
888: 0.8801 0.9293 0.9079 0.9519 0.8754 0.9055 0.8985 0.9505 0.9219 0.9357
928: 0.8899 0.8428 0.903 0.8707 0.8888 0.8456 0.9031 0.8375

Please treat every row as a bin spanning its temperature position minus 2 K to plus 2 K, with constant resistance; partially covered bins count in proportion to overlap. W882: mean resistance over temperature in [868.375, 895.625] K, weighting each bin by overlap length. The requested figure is 0.935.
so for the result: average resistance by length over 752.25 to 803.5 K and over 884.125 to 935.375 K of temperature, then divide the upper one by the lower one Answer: 0.81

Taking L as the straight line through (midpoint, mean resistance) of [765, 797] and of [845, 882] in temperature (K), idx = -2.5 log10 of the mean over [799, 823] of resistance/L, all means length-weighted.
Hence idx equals 0.02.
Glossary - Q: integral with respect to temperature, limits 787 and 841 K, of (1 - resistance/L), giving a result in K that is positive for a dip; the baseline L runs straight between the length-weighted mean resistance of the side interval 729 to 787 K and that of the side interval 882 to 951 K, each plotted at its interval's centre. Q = 0.7 K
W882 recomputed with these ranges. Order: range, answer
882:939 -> 0.907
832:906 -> 0.969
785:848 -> 1.05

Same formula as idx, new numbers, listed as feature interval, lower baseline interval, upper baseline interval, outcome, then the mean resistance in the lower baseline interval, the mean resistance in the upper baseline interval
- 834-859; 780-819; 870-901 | -0.03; 1.06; 0.935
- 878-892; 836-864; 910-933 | 0.05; 1.01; 0.909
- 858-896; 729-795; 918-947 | 0.03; 1.15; 0.892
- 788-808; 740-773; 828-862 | 0.06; 1.15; 1.02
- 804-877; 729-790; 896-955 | 0.01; 1.16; 0.898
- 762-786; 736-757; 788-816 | -0.06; 1.16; 1.04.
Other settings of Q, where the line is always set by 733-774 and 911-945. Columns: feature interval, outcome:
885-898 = 0.7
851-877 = 0.4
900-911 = 0.4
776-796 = 0.3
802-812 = 0.5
